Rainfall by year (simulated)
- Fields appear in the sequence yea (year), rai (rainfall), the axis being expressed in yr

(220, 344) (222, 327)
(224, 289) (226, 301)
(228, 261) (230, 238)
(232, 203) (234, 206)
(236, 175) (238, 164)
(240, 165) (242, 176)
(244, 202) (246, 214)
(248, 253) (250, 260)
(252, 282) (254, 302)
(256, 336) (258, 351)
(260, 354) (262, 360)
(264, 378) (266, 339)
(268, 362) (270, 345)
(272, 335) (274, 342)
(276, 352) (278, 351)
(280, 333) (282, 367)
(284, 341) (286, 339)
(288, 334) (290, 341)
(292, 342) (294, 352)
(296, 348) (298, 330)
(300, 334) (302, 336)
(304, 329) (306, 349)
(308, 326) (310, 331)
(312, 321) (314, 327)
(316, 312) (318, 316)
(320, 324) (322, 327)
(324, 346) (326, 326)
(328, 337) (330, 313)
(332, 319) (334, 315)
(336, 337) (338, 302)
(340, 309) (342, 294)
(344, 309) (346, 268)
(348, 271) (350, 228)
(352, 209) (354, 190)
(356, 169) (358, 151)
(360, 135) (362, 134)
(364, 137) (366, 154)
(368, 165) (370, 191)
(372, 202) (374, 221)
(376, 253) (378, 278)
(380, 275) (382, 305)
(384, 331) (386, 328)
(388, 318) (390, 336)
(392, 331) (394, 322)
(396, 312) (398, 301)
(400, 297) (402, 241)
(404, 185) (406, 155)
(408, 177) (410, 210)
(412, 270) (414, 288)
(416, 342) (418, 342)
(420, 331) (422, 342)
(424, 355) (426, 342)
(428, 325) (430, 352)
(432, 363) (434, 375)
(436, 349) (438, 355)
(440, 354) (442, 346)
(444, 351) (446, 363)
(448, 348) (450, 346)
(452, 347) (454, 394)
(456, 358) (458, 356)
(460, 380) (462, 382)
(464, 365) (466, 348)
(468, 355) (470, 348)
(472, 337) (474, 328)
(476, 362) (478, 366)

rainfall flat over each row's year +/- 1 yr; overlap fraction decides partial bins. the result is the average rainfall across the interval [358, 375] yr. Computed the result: 166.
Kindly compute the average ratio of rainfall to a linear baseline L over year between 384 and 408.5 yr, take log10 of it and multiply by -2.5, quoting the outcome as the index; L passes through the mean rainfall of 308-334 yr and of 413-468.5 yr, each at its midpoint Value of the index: 0.22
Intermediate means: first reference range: 325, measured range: 280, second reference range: 352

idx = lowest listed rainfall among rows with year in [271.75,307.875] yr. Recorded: 329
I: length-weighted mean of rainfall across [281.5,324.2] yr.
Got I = 335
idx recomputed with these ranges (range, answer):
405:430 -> 155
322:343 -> 294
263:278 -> 335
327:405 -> 134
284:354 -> 190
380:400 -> 275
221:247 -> 164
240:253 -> 165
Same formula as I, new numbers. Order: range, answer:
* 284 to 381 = 281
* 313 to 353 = 304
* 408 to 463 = 340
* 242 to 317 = 325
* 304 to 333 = 327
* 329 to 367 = 239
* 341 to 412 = 240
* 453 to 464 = 373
